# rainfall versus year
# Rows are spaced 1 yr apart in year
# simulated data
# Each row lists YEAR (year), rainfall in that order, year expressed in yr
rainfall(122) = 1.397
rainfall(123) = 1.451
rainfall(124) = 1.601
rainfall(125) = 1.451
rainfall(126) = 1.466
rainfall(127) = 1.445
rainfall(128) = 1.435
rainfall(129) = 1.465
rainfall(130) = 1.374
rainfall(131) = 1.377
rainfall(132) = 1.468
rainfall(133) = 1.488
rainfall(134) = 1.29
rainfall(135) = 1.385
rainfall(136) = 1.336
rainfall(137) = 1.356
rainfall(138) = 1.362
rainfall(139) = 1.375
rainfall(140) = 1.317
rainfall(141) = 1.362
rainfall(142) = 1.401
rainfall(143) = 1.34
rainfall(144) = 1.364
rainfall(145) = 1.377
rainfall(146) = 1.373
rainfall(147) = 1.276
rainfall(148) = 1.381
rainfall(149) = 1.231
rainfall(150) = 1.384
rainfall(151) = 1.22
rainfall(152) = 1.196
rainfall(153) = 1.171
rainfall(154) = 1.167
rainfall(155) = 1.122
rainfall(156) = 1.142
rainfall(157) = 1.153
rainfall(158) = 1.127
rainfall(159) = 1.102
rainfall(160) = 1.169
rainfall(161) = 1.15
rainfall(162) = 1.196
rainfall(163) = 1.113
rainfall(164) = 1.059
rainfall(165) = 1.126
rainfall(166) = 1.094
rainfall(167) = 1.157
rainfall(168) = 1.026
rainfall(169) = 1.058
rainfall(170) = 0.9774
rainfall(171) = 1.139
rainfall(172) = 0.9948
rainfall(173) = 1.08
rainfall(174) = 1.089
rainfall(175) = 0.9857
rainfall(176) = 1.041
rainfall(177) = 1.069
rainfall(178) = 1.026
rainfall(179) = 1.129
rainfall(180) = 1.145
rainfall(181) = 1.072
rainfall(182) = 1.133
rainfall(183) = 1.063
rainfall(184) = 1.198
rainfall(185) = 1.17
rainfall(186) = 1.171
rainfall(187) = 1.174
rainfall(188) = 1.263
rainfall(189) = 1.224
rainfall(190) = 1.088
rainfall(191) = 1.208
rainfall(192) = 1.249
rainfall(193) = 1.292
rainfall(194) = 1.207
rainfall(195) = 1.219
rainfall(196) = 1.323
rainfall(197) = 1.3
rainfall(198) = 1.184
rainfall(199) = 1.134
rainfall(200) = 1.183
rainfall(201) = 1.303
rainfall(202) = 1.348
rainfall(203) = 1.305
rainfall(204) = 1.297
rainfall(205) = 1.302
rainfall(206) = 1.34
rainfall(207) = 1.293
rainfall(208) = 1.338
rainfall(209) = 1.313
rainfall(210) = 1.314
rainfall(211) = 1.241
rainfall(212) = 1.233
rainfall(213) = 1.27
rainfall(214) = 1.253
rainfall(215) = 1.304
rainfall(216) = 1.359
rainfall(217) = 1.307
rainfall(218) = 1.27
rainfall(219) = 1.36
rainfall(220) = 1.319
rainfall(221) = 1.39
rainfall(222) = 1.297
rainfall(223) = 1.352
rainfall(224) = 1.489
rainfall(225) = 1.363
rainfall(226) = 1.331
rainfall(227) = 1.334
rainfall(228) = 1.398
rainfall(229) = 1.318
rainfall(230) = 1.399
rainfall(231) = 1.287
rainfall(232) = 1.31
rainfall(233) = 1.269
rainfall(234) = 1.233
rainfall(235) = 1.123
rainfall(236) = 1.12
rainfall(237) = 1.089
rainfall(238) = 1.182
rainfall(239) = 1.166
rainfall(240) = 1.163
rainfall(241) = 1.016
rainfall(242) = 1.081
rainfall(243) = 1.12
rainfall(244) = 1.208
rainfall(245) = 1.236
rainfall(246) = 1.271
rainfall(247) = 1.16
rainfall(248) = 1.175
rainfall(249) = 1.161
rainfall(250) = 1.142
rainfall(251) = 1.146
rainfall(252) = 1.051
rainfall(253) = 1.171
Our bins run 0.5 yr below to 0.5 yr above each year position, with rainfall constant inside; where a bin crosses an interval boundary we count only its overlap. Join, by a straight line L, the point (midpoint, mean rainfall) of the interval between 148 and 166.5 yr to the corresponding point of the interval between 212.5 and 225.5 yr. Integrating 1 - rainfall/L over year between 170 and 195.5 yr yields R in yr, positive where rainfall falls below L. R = 2.13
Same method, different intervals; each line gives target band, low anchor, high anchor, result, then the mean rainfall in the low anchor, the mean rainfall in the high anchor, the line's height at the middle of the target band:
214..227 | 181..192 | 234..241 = -2.18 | 1.17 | 1.14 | 1.15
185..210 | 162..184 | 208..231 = -0.85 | 1.08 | 1.33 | 1.21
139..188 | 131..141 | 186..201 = 4.96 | 1.37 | 1.22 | 1.3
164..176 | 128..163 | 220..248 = 2.03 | 1.29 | 1.25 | 1.28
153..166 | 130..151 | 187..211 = 1.88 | 1.36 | 1.26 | 1.33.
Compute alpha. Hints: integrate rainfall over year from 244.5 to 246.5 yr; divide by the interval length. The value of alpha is 1.25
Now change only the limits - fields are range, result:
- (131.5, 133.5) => 1.48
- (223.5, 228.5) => 1.38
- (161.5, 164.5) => 1.12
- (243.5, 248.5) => 1.21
